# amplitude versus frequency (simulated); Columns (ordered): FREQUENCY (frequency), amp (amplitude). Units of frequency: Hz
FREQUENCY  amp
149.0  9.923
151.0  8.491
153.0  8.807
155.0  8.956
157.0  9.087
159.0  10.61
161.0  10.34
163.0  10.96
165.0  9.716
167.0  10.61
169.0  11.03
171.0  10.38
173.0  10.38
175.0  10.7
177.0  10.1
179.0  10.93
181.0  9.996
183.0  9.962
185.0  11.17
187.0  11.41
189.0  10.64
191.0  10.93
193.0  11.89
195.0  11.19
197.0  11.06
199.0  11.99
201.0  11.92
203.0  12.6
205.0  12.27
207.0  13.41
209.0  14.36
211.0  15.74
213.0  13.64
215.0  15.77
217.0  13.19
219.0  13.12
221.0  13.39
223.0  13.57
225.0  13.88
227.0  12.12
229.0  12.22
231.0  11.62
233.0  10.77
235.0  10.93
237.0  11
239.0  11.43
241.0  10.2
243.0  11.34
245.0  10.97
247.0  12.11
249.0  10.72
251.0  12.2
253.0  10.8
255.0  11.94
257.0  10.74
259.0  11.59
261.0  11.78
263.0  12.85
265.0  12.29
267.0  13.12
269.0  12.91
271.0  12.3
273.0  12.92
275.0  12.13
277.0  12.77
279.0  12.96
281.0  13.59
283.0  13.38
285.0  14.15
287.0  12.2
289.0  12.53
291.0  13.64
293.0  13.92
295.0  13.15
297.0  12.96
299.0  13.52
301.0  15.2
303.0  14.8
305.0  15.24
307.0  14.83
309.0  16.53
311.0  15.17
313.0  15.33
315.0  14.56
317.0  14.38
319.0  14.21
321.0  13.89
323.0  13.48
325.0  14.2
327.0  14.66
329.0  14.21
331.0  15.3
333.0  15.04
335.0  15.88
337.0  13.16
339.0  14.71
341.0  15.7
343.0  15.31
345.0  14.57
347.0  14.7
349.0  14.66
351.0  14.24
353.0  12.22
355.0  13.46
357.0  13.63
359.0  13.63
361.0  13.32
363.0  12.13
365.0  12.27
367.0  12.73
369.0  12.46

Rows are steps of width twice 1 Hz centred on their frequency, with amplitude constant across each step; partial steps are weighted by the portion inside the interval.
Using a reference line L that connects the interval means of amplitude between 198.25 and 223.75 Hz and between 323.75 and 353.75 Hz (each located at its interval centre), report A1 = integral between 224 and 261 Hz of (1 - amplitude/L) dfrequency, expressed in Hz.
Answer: 6.1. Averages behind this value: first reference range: 13.5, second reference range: 14.6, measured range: 11.5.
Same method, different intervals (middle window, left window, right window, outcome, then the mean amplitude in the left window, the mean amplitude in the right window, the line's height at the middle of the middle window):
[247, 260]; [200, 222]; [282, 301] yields 2.0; 13.6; 13.4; 13.5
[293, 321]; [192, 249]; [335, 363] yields -2.1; 12.4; 14.1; 13.5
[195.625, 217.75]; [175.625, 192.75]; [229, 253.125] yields -4.7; 10.7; 11.2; 10.9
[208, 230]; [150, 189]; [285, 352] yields -4.1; 10.2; 14.4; 11.6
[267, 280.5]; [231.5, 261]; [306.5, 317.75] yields 0.1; 11.2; 15.2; 12.9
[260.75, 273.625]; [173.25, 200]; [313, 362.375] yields 0.1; 10.9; 14.3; 12.7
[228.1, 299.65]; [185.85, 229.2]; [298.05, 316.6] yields 9.3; 12.7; 15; 14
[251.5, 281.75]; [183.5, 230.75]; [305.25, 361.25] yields 2.7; 12.6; 14.5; 13.5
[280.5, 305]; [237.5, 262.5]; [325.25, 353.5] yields -1.4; 11.3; 14.6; 12.9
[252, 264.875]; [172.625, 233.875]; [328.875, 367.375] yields 1.2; 12.1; 14.1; 12.9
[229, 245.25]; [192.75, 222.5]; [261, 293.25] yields 2.4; 13.1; 12.9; 13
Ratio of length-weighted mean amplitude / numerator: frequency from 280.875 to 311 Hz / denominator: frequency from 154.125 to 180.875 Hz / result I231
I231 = 1.36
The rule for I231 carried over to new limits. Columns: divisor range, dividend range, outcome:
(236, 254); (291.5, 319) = 1.30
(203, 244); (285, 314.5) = 1.12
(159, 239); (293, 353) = 1.23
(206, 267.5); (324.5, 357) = 1.17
